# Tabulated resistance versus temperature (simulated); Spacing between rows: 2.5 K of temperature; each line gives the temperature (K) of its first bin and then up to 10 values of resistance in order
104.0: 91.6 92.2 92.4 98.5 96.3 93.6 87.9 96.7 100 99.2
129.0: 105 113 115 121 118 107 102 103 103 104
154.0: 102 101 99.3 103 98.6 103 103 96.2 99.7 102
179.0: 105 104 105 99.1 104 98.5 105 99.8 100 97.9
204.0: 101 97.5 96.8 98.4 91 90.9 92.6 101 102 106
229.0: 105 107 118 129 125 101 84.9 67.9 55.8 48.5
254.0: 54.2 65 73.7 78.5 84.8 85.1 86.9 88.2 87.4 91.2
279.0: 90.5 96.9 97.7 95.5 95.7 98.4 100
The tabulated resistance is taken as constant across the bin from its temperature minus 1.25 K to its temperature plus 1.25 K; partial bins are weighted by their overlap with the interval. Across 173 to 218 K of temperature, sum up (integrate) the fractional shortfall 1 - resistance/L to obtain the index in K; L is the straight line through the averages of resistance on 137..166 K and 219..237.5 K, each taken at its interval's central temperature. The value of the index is 2.9 K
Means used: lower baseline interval 104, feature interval 99.7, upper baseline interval 108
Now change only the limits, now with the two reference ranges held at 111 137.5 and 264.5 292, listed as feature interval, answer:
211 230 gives -0.5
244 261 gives 5.5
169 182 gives -0.3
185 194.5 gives -0.4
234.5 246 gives -1.6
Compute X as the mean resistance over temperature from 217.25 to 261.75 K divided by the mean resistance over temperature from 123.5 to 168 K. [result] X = 0.85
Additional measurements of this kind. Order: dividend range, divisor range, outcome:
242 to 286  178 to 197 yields 0.77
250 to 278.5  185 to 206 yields 0.76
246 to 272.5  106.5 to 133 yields 0.73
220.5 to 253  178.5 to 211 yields 0.95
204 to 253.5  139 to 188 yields 0.93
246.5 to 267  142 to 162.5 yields 0.66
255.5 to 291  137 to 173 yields 0.84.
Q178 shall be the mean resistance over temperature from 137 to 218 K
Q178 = 101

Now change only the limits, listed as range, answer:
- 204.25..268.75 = 90.5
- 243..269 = 70.5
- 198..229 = 98.2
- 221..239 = 111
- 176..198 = 102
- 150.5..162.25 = 102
